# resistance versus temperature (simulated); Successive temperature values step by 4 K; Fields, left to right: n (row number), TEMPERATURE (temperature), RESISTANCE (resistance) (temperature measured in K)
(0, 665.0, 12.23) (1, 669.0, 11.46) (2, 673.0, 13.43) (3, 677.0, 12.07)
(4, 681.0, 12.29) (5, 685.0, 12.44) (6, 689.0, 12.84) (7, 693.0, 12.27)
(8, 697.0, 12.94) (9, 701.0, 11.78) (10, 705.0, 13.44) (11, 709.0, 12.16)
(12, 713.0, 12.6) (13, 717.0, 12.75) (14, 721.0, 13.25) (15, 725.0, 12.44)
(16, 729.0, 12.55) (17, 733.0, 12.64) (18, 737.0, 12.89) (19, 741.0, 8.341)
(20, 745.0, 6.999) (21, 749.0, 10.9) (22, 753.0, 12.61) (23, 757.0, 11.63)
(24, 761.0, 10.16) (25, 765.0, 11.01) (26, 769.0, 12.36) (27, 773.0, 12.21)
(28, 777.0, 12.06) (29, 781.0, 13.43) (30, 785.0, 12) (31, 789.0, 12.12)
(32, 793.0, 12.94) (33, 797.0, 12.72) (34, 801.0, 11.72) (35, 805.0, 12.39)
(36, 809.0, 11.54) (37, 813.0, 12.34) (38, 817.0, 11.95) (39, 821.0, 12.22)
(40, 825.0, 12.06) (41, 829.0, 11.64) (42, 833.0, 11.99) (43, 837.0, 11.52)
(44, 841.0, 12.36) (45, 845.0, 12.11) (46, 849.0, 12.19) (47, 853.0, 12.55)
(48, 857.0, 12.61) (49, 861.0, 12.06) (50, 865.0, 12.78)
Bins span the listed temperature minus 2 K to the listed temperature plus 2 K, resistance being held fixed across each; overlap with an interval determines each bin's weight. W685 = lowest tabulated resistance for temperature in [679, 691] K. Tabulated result 12.29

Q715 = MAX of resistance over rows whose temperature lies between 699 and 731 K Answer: 13.44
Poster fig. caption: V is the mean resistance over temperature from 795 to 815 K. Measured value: 12.1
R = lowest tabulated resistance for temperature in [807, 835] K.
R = 11.54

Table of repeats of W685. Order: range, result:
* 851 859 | 12.55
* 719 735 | 12.44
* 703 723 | 12.16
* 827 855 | 11.52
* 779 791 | 12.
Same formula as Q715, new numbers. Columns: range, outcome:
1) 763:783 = 13.43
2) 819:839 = 12.22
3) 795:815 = 12.72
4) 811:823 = 12.34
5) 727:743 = 12.89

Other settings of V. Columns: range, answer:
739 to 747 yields 7.67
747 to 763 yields 11.3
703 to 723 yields 12.8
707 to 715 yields 12.4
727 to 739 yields 12.7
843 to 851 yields 12.1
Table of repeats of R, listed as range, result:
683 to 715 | 11.78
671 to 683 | 12.07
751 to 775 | 10.16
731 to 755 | 6.999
